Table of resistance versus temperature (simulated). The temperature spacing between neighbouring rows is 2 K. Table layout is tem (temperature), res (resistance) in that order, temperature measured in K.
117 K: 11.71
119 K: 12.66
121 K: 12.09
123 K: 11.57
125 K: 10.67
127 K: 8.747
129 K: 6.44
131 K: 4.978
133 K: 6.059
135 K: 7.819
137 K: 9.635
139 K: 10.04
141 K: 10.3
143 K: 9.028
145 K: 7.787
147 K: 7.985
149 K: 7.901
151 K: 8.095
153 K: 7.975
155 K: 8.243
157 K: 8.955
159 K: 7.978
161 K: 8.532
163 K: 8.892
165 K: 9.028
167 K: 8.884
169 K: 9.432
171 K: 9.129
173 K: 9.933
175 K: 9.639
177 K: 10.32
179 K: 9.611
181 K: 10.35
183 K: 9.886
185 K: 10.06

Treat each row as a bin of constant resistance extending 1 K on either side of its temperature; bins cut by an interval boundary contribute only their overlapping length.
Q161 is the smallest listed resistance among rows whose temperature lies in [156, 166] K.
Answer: 7.978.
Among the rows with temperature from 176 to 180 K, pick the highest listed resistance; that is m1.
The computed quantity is 10.32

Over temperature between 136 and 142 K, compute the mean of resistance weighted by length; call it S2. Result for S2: 9.99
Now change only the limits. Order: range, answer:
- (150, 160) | 8.25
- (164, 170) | 9.11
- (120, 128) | 10.8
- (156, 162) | 8.49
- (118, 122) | 12.4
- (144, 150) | 7.89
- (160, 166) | 8.82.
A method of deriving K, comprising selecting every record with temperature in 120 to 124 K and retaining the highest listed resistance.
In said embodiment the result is 12.09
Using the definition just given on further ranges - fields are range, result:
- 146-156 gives 8.243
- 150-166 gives 9.028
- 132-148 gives 10.3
